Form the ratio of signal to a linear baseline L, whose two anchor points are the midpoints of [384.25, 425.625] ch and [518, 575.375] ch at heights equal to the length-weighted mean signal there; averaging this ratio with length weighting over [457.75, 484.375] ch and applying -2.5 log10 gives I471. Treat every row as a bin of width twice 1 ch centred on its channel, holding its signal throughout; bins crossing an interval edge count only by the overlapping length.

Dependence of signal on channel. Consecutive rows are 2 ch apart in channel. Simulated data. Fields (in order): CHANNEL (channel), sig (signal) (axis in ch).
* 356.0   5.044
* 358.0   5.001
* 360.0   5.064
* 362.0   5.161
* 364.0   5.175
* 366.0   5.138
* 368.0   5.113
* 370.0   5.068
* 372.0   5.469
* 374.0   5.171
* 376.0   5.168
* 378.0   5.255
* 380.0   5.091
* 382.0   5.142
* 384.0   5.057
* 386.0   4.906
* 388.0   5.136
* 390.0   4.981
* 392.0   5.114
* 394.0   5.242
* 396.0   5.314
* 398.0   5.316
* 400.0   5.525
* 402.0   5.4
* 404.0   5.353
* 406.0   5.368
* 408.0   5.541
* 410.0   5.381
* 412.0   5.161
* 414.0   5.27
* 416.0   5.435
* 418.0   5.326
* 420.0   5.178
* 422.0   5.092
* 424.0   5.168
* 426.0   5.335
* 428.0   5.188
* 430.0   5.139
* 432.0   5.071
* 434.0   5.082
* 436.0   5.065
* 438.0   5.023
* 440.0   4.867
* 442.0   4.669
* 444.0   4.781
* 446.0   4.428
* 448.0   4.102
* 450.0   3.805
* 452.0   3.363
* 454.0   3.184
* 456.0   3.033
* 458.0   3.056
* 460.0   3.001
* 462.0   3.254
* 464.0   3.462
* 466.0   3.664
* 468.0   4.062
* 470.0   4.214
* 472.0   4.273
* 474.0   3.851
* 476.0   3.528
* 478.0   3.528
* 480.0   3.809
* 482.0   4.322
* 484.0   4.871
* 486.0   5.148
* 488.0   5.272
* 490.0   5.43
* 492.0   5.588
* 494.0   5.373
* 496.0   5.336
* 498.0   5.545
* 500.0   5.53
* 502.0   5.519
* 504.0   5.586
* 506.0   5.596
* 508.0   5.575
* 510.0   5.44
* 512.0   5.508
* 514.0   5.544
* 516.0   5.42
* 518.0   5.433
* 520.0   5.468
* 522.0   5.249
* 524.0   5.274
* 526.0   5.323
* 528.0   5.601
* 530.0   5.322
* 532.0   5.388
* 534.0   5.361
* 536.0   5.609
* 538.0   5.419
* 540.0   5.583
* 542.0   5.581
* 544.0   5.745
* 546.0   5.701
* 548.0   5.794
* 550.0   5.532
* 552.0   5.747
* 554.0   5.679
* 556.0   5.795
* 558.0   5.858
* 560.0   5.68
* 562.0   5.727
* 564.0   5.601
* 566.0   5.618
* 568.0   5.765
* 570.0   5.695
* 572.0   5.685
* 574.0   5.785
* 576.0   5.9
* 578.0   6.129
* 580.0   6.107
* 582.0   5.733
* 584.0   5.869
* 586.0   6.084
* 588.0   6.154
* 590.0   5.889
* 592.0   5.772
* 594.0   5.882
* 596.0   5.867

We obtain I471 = 0.39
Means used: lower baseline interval 5.26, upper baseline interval 5.59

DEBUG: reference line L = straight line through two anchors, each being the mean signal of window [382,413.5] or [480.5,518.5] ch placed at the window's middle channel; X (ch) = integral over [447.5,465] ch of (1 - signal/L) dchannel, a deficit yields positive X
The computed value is 6.5 ch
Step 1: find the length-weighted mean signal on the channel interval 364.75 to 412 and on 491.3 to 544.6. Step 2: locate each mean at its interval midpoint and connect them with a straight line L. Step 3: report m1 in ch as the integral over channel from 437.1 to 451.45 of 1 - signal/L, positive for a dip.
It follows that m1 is 2.3 ch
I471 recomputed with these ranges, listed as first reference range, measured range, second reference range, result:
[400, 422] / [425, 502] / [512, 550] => 0.213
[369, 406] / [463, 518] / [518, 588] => 0.133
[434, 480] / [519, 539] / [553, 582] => -0.053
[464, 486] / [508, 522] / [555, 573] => -0.142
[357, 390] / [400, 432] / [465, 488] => -0.121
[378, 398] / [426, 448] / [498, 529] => 0.075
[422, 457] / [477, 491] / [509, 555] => 0.090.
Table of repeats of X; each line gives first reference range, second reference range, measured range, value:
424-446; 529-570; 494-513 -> -0.5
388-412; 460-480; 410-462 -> -0.7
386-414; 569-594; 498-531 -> 1.2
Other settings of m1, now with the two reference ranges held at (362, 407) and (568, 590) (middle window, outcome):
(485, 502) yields 0.57 ch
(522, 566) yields 1.53 ch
